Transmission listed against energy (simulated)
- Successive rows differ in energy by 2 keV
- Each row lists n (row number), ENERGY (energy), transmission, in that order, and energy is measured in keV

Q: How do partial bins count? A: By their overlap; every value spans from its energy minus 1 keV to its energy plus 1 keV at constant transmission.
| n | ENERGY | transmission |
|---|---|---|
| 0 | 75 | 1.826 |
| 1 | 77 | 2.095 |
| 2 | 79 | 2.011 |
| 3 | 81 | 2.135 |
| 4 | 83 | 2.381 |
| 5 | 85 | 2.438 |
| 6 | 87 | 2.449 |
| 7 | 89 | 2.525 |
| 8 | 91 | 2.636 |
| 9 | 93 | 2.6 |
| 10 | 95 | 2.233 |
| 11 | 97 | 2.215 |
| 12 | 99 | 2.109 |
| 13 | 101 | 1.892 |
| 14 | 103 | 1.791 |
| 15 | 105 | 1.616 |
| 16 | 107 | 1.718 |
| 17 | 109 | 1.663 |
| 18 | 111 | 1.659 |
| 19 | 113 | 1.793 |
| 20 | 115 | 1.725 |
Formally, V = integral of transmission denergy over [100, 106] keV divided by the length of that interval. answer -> 1.77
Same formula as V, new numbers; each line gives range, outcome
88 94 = 2.59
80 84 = 2.26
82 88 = 2.42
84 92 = 2.51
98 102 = 2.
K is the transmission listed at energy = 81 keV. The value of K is 2.135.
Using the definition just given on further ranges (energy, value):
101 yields 1.892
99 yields 2.109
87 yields 2.449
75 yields 1.826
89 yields 2.525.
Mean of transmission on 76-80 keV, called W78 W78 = 2.05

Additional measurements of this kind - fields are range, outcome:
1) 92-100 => 2.29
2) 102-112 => 1.69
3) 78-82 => 2.07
